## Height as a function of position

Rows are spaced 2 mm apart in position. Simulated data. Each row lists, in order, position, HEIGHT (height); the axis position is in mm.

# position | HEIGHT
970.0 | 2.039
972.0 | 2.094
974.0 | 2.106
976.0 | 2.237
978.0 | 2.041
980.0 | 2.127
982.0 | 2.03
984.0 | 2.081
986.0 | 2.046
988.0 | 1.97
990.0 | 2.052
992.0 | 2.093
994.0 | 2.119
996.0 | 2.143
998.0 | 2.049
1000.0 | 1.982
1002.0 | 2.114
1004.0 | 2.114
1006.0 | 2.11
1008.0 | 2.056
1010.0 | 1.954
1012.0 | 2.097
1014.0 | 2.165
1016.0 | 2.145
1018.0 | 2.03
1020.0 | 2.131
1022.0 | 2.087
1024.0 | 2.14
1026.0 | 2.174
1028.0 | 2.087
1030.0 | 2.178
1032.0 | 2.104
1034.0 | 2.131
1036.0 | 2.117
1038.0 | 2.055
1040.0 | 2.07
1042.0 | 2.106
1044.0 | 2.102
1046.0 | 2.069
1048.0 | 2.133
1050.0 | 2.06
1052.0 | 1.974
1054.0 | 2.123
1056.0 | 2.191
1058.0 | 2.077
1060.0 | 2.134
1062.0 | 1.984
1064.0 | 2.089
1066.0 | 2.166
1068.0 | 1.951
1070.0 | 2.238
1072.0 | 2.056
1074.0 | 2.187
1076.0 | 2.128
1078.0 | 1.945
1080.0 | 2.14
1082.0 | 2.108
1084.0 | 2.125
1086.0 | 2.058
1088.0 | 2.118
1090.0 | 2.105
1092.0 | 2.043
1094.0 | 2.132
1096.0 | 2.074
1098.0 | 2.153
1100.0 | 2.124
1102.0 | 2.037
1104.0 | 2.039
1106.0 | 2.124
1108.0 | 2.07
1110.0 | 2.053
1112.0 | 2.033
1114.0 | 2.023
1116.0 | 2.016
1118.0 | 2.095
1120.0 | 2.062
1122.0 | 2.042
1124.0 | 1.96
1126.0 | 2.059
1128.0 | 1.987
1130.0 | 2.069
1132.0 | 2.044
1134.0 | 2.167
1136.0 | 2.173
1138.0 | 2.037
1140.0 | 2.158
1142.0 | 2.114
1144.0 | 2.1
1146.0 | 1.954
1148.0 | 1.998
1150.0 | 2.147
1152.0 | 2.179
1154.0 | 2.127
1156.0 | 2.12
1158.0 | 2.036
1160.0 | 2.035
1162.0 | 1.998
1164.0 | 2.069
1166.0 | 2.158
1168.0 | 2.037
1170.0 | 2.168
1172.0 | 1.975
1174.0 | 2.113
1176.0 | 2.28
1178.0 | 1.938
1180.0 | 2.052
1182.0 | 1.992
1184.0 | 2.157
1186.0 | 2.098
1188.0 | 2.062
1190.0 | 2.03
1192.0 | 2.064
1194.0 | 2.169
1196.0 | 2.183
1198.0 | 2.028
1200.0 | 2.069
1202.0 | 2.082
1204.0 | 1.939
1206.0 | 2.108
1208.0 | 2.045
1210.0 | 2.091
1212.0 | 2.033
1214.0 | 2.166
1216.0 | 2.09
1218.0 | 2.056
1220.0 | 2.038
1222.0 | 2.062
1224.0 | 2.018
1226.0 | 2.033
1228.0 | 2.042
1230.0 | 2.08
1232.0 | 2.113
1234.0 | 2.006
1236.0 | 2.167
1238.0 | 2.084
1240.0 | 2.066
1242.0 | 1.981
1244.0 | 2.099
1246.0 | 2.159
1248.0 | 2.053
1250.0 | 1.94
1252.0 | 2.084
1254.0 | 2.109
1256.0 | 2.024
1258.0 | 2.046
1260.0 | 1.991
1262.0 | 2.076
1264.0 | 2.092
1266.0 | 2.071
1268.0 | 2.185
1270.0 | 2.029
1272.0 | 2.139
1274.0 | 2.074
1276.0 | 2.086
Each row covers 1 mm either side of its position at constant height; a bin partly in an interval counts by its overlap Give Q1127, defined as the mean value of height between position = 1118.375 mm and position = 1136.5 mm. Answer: 2.06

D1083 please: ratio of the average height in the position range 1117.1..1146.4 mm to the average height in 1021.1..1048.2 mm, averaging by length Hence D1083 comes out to 1.0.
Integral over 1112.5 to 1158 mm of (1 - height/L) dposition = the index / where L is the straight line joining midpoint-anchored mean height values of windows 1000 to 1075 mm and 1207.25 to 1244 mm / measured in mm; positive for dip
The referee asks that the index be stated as 0.2 mm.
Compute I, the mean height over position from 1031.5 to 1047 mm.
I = 2.09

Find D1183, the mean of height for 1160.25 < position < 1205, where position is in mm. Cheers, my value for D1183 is 2.07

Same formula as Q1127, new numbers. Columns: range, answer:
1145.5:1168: 2.08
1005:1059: 2.1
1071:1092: 2.09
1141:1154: 2.09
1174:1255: 2.07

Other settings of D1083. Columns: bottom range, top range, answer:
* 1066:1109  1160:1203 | 0.99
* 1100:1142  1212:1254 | 1.00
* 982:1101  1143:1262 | 0.99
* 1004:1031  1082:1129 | 0.98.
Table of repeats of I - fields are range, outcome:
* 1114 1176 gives 2.08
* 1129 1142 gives 2.11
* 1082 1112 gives 2.09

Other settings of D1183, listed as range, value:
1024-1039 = 2.12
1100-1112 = 2.07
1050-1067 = 2.09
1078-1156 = 2.08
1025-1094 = 2.1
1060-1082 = 2.09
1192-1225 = 2.07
